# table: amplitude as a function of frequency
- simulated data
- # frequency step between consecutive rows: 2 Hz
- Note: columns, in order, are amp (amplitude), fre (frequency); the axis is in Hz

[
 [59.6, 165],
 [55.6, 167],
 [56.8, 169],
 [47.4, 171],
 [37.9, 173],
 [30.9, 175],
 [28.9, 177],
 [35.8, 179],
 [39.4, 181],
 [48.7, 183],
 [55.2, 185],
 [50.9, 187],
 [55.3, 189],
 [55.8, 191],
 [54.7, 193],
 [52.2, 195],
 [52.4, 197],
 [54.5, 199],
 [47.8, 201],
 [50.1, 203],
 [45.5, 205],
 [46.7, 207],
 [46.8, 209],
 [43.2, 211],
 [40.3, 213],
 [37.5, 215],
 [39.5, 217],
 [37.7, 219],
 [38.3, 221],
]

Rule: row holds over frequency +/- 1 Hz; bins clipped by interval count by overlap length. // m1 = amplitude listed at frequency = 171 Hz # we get 47.4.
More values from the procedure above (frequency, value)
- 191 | 55.8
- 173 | 37.9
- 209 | 46.8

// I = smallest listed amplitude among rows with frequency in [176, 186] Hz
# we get 28.9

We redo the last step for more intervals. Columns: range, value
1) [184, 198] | 50.9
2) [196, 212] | 43.2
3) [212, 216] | 37.5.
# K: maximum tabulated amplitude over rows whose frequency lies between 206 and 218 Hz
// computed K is 46.8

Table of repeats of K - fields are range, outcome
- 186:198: 55.8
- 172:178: 37.9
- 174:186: 55.2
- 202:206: 50.1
